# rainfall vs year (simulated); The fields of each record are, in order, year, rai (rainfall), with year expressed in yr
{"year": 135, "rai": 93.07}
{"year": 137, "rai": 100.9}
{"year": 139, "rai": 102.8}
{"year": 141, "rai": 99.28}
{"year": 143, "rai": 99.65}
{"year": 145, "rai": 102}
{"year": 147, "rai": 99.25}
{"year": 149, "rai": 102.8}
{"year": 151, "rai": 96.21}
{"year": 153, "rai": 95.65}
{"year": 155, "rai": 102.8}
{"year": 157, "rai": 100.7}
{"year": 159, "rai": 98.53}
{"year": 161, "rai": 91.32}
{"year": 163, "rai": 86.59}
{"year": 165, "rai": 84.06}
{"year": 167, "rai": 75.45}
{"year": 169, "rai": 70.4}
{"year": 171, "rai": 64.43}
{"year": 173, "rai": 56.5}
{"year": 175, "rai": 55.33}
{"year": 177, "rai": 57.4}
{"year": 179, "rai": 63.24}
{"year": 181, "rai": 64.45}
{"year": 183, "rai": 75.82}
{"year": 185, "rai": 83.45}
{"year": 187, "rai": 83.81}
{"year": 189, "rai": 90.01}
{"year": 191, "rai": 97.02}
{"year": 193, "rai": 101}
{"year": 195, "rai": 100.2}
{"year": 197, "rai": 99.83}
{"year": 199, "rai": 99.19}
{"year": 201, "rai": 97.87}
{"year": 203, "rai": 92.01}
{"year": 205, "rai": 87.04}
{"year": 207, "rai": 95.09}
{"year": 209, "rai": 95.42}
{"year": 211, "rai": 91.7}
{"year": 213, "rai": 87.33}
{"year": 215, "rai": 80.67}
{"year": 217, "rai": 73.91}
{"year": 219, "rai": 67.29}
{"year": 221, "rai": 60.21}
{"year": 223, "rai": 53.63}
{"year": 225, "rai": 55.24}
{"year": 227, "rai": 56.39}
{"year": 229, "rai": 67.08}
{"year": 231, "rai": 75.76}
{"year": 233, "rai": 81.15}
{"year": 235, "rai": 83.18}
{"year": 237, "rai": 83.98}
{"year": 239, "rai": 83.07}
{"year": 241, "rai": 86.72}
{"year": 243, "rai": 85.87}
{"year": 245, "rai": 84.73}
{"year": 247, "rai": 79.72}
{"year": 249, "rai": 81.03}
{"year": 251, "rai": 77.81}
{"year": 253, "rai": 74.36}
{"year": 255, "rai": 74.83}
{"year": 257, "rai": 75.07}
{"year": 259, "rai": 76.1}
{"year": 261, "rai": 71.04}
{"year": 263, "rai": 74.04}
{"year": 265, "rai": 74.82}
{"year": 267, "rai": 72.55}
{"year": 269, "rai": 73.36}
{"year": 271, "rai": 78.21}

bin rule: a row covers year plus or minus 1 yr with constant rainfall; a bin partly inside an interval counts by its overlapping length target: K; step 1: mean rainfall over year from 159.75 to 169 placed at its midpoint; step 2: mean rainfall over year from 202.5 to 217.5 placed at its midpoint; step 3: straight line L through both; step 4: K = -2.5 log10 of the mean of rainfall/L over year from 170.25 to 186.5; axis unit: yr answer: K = 0.28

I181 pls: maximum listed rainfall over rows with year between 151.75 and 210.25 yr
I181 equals 102.8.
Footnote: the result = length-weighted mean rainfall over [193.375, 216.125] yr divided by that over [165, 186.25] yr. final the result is 1.38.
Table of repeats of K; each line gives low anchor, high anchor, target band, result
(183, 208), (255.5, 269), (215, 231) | 0.31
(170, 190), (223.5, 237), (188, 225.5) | -0.22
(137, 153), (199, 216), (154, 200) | 0.16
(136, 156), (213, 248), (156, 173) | 0.15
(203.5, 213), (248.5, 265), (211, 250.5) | 0.11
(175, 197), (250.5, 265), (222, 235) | 0.17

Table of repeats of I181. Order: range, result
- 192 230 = 101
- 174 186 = 83.45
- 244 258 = 84.73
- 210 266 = 91.7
